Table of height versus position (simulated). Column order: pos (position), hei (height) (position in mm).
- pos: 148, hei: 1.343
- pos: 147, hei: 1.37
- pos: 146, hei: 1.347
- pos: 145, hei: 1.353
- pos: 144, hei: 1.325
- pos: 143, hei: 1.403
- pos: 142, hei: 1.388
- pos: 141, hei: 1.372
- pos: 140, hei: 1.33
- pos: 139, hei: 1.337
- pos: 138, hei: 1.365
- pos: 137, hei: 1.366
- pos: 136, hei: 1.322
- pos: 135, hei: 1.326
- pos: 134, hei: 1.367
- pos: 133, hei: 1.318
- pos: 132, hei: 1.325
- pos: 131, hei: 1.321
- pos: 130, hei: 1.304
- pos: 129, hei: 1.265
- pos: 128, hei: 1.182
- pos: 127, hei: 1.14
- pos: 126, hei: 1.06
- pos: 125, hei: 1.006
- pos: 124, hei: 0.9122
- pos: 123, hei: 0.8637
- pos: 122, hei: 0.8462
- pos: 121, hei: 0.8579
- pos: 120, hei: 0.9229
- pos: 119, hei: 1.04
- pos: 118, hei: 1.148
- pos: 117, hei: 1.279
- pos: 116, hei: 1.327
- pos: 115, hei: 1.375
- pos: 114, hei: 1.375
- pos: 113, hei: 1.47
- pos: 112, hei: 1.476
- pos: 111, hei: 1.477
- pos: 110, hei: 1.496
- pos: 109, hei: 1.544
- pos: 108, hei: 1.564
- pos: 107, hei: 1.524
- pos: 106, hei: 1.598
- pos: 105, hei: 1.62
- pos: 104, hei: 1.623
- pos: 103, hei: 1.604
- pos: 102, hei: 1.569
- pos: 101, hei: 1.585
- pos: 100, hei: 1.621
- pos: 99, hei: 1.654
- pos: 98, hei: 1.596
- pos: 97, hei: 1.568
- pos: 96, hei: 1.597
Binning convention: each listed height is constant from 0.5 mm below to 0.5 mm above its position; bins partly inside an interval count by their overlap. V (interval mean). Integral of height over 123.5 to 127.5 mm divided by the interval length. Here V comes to 1.03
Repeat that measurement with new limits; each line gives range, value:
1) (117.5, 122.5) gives 0.963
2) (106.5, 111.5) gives 1.52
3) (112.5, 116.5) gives 1.39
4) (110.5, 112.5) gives 1.48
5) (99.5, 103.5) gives 1.59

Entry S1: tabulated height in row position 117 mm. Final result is 1.279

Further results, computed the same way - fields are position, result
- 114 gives 1.375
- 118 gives 1.148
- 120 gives 0.9229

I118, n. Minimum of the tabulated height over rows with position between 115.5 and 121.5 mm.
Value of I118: 0.8579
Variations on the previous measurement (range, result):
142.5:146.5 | 1.325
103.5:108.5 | 1.524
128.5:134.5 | 1.265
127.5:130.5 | 1.182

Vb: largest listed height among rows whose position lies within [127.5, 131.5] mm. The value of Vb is 1.321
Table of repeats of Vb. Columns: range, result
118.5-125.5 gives 1.04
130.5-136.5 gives 1.367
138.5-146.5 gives 1.403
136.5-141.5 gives 1.372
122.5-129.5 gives 1.265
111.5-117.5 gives 1.476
